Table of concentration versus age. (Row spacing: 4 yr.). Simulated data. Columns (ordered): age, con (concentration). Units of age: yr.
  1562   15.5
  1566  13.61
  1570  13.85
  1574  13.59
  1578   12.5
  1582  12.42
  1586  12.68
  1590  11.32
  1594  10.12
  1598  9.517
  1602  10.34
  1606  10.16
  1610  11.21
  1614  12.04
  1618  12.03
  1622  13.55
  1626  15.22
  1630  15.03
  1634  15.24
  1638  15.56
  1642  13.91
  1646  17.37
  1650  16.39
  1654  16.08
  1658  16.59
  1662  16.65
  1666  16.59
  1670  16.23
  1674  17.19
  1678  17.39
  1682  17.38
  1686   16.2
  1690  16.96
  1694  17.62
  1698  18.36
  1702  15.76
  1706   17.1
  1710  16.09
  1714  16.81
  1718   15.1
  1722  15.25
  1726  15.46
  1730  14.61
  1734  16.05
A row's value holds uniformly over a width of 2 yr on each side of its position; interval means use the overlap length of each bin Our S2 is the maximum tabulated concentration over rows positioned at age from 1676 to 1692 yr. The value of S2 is 17.39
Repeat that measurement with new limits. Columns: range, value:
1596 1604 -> 10.34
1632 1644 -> 15.56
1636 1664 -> 17.37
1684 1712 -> 18.36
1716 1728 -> 15.46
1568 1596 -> 13.85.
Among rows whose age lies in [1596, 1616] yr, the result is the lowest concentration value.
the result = 9.517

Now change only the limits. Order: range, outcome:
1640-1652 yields 13.91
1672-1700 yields 16.2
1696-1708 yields 15.76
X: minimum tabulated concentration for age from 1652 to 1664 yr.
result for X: 16.08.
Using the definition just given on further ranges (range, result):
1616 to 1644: 12.03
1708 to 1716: 16.09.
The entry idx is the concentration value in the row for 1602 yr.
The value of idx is 10.34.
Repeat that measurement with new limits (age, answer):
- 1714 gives 16.81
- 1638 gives 15.56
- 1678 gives 17.39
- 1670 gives 16.23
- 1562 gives 15.5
